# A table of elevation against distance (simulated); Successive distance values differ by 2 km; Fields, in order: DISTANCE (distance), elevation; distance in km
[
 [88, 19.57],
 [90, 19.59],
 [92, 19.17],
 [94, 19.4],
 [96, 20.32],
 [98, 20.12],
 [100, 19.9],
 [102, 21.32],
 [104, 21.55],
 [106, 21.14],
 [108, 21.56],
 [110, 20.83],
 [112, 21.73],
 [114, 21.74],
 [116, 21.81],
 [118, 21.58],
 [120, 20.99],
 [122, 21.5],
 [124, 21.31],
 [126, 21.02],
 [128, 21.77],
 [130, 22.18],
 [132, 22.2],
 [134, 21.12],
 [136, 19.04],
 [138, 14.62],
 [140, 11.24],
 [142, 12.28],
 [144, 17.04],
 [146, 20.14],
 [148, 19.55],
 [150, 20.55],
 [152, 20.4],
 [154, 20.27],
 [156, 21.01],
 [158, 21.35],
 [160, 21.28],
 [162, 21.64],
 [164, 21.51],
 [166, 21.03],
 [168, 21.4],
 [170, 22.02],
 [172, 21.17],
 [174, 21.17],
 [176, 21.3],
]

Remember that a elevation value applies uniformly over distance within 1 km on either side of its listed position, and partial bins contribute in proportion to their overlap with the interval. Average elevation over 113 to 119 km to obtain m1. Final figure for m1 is 21.7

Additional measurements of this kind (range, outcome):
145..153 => 20.2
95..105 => 20.6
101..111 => 21.3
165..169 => 21.2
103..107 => 21.3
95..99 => 20.2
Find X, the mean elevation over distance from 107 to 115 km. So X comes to 21.5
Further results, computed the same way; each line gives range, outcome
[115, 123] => 21.5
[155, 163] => 21.3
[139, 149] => 16.1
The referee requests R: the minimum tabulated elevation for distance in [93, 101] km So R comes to 19.4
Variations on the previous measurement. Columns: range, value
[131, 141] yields 11.24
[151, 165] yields 20.27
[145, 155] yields 19.55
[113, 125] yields 20.99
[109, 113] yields 20.83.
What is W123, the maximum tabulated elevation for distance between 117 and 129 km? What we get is 21.77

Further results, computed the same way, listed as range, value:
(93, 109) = 21.56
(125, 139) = 22.2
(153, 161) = 21.35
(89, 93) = 19.59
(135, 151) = 20.55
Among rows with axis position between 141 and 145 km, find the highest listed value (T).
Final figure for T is 17.04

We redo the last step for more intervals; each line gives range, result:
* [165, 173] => 22.02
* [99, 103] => 21.32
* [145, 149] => 20.14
